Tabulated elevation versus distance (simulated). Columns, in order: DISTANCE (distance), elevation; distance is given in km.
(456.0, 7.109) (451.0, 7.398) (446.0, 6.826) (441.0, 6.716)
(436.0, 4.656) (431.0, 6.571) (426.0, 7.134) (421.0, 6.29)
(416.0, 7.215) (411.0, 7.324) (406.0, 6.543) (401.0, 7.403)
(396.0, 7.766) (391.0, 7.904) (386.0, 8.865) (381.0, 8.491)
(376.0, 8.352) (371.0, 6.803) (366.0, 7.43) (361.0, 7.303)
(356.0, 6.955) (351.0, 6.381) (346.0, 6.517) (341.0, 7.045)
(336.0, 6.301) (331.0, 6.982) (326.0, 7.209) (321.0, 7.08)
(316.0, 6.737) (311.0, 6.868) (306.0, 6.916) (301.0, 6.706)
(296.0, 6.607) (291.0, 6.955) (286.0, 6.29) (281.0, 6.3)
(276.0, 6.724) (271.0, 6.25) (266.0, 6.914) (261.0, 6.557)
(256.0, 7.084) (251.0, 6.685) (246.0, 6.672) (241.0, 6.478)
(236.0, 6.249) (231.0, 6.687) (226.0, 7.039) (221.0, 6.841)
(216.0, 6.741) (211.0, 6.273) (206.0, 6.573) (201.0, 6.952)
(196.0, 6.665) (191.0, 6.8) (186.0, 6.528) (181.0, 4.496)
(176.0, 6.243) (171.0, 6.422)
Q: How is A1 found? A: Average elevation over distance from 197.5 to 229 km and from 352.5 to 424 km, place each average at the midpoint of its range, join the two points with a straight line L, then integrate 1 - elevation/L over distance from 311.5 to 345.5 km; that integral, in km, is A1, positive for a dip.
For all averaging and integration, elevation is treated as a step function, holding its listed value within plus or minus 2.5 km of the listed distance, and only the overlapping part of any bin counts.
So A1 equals 1.6 km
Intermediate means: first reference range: 6.73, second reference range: 7.46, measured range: 6.87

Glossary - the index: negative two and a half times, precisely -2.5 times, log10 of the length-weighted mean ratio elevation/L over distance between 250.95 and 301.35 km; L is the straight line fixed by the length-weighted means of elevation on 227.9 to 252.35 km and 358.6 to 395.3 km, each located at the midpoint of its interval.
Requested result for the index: 0.04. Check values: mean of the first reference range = 6.56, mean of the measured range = 6.64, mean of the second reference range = 7.87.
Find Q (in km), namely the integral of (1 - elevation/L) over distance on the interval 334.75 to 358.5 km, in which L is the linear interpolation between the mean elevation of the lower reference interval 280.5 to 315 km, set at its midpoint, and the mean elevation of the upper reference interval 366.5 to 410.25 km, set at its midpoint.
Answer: 1.9 km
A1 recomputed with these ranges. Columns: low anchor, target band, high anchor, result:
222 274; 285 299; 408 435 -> 0.1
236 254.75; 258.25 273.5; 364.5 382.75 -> 0.4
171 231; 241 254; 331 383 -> 0.0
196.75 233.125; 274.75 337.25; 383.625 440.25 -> 1.1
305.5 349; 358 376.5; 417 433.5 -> -1.6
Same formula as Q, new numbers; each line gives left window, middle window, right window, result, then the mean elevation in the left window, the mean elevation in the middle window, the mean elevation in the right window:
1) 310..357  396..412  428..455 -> -1.4 km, 6.8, 7.17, 6.48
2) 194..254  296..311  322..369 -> 0.1 km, 6.66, 6.79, 6.91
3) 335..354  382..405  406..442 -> -4.8 km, 6.59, 7.92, 6.55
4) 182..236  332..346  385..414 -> 1.1 km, 6.63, 6.68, 7.56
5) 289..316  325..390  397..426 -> -3.6 km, 6.8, 7.3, 7.01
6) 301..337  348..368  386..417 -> 0.5 km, 6.88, 6.99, 7.49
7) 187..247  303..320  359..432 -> 0.5 km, 6.66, 6.86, 7.44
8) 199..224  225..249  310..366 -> 0.4 km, 6.68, 6.6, 6.88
